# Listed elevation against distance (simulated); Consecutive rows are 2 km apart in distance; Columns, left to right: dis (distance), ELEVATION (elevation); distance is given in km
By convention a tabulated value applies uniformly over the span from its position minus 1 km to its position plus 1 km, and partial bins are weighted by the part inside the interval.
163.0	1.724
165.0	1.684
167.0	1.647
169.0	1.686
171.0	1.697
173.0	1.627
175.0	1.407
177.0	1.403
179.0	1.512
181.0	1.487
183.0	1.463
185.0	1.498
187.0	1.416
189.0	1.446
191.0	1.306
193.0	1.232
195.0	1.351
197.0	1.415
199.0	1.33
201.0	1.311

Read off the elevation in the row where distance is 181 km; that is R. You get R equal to 1.487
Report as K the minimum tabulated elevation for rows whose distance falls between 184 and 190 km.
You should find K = 1.416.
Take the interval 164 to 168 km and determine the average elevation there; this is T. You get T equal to 1.67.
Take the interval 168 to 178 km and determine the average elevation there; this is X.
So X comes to 1.56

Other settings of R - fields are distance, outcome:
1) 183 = 1.463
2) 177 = 1.403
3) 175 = 1.407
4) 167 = 1.647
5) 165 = 1.684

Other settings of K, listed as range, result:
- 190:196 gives 1.232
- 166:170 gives 1.647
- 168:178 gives 1.403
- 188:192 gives 1.306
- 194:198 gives 1.351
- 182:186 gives 1.463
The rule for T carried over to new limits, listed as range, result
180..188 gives 1.47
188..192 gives 1.38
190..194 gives 1.27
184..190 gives 1.45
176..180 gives 1.46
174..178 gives 1.41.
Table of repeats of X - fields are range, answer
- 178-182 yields 1.5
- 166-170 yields 1.67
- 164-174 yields 1.67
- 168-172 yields 1.69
